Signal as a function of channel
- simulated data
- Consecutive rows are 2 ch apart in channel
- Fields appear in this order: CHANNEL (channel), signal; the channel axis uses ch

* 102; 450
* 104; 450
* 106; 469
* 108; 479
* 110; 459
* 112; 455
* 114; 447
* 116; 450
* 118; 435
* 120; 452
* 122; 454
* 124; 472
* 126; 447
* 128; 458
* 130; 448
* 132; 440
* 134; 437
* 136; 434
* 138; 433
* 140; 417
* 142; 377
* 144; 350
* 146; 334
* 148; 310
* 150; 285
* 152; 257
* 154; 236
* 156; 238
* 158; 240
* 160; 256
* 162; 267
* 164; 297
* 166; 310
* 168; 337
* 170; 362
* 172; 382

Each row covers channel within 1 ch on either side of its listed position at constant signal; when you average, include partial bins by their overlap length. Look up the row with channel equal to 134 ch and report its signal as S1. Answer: 437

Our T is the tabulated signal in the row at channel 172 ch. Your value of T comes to 382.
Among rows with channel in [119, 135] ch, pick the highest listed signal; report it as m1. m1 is 472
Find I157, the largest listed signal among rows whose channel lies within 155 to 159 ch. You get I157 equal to 240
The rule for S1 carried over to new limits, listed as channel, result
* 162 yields 267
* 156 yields 238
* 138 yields 433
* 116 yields 450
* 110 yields 459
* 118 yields 435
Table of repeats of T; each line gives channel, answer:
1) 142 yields 377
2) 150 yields 285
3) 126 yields 447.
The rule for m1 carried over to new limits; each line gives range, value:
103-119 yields 479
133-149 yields 437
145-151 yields 334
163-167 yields 310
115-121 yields 452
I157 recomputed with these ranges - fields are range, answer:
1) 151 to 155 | 257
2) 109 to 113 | 459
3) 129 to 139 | 448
